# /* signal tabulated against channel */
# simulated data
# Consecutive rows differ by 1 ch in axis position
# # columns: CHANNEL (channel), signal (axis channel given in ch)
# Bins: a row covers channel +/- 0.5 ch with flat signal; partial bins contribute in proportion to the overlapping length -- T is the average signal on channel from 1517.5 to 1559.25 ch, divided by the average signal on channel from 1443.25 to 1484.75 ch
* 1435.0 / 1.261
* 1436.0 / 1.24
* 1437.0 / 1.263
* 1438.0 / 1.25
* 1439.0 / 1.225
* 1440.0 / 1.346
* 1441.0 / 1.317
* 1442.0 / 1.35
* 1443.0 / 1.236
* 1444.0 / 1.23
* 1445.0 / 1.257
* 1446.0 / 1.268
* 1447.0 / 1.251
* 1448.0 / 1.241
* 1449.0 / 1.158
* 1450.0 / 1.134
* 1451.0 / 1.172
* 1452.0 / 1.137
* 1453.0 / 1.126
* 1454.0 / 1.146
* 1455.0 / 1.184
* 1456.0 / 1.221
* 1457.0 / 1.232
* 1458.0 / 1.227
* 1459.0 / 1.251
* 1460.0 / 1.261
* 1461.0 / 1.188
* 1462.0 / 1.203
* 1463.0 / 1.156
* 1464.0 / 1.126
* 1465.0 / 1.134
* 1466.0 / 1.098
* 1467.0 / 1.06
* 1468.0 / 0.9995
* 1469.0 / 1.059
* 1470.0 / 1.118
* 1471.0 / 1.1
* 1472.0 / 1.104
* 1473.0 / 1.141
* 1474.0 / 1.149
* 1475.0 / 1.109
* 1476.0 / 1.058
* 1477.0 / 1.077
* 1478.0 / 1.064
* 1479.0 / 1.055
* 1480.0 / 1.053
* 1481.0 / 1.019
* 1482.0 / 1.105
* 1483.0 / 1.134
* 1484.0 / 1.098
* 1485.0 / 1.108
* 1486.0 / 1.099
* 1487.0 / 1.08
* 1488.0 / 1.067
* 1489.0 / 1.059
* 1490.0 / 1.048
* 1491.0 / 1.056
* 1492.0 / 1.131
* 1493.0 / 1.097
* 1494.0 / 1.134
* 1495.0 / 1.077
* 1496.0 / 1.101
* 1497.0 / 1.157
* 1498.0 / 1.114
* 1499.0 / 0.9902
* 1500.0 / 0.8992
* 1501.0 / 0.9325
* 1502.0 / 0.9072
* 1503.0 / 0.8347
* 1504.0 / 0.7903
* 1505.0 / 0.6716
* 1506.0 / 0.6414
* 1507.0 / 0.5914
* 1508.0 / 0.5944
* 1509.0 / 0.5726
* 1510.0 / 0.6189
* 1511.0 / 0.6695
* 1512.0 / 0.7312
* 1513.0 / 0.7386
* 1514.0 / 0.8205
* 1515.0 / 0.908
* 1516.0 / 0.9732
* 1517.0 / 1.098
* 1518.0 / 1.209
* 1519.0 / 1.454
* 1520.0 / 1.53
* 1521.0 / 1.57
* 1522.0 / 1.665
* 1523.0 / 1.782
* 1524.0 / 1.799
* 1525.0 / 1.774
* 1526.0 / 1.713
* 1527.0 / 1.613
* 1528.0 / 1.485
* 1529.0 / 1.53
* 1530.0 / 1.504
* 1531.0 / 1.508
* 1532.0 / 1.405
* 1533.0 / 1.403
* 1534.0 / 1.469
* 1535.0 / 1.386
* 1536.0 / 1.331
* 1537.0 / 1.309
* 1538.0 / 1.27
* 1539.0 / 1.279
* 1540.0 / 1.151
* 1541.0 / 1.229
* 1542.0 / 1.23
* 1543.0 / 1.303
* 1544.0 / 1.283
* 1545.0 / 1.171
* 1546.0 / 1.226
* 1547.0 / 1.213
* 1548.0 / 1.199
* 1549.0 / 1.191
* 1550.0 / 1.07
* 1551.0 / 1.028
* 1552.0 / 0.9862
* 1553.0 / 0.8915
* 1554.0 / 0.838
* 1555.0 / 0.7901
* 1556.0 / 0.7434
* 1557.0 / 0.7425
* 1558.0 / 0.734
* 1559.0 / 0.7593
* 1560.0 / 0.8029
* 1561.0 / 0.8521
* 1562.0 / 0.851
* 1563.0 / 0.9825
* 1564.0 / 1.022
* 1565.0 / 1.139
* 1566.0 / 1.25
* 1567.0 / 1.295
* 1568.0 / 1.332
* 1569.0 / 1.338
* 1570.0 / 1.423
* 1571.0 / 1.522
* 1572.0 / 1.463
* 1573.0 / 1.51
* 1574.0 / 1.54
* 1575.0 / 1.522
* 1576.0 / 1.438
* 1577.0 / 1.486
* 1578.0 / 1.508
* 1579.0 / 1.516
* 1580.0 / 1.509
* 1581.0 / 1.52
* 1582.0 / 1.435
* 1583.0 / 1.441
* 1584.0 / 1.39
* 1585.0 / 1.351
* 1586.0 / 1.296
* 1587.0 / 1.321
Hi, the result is 1.12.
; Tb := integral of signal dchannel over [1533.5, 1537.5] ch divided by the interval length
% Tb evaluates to 1.37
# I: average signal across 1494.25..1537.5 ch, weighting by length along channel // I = 1.16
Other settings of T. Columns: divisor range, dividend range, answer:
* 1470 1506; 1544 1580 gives 1.11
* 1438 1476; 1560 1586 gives 1.13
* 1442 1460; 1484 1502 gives 0.88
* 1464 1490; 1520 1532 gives 1.49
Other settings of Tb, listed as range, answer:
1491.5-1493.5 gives 1.11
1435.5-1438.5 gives 1.25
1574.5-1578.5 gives 1.49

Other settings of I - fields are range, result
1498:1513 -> 0.758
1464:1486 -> 1.09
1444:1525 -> 1.09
